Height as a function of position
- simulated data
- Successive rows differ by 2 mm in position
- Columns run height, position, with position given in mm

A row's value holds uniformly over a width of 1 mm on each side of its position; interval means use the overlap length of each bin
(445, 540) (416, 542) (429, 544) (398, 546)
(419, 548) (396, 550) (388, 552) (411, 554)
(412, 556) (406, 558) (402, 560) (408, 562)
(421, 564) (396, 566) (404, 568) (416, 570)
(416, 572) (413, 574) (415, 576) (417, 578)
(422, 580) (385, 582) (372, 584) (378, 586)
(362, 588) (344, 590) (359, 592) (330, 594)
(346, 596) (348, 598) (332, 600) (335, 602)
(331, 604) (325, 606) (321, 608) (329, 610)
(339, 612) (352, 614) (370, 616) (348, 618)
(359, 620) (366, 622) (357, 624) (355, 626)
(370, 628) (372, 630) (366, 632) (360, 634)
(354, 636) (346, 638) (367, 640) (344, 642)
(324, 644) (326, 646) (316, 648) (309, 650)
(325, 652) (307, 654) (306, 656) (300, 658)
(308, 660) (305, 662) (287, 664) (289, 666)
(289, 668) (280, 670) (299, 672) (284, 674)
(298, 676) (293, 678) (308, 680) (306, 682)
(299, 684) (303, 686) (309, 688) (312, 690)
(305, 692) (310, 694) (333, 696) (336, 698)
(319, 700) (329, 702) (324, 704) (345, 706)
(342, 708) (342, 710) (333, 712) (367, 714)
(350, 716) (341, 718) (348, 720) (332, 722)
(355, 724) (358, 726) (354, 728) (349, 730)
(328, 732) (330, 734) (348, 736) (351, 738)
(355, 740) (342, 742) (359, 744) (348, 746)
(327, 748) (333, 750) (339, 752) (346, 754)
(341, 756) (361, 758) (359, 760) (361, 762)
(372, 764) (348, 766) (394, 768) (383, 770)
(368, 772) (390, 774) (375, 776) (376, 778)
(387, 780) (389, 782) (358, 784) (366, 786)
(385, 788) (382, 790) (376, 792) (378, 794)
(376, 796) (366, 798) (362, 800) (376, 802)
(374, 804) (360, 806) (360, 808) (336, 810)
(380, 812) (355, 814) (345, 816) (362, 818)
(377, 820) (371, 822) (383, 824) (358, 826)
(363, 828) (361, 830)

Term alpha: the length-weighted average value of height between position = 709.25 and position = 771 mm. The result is 350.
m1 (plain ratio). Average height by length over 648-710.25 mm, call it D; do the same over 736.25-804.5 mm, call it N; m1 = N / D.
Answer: 1.18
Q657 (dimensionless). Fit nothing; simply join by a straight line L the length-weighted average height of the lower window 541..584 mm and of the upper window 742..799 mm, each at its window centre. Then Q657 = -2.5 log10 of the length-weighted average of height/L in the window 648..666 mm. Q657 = 0.26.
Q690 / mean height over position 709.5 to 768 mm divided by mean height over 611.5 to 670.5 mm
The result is 1.0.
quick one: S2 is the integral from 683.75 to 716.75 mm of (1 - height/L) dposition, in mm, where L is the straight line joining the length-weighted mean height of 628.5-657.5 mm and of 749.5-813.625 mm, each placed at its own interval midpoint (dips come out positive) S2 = 2.1 mm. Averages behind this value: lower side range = 337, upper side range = 368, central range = 327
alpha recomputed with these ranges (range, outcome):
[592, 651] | 345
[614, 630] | 361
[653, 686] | 298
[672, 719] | 321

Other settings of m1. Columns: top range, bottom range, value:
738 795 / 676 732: 1.11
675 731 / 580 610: 0.94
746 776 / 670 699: 1.17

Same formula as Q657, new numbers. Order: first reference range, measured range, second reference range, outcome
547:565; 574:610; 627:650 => 0.06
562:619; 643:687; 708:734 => 0.18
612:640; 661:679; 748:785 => 0.23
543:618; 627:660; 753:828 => 0.12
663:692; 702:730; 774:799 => -0.06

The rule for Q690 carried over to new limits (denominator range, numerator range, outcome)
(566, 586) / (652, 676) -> 0.73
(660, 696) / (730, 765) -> 1.16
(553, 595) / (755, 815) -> 0.94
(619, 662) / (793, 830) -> 1.08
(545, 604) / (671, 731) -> 0.84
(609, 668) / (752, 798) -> 1.10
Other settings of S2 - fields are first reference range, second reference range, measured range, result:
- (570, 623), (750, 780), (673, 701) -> 4.3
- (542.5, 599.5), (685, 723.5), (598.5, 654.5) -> 3.6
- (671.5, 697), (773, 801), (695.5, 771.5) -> -1.9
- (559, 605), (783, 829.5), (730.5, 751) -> 1.6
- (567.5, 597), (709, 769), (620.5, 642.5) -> 0.8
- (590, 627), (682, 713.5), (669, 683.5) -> 1.4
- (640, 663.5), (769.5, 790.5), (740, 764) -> 1.1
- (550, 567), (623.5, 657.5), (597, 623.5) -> 1.5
